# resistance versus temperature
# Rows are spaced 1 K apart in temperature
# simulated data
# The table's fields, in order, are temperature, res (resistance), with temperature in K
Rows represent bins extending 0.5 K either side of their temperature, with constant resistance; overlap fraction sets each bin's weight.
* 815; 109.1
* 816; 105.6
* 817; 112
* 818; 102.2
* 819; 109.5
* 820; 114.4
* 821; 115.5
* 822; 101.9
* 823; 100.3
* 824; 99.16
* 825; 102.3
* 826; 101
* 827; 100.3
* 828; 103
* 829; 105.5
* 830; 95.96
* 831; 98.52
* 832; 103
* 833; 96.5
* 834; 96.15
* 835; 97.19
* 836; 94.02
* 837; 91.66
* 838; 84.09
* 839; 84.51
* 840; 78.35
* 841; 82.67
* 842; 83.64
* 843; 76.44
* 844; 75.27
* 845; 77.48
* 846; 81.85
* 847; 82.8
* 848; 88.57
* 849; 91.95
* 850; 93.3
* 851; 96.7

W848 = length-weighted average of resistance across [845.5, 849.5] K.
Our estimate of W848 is 86.3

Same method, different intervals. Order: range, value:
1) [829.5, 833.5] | 98.5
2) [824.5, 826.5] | 102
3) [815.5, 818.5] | 107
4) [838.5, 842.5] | 82.3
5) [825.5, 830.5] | 101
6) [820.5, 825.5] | 104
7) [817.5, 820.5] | 109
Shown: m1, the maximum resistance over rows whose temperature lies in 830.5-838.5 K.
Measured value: 103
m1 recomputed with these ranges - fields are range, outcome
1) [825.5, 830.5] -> 105.5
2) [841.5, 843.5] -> 83.64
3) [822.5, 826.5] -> 102.3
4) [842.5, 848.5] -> 88.57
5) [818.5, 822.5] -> 115.5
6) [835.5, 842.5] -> 94.02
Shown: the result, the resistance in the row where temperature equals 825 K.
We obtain 102.3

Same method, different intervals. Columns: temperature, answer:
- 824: 99.16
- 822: 101.9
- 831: 98.52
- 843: 76.44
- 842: 83.64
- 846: 81.85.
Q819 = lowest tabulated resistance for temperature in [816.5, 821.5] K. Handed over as 102.2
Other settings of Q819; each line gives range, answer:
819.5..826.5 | 99.16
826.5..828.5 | 100.3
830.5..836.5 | 94.02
